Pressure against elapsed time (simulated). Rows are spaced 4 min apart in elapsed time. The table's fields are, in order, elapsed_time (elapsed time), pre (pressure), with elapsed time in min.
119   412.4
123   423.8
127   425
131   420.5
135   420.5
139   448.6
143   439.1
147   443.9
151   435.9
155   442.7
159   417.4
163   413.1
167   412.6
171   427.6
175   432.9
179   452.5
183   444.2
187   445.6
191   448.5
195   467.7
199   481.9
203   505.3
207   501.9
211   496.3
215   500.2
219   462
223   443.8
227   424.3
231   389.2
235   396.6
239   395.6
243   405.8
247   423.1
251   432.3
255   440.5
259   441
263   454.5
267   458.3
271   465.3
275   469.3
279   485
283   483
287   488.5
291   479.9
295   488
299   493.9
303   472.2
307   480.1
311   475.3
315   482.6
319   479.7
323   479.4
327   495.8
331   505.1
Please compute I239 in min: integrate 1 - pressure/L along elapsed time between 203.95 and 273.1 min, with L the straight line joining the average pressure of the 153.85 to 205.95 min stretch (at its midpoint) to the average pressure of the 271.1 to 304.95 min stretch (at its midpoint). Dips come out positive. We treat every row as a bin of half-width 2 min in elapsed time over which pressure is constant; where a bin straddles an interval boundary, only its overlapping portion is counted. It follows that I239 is 3.2 min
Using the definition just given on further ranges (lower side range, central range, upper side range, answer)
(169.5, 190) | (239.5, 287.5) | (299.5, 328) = 1.6 min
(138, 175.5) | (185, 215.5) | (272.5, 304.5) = -2.2 min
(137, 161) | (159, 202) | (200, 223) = 1.9 min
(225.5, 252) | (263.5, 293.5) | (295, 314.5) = -1.5 min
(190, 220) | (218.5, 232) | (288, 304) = 1.5 min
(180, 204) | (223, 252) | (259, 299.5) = 3.6 min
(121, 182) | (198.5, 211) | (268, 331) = -1.4 min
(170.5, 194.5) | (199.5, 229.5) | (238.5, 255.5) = -3.0 min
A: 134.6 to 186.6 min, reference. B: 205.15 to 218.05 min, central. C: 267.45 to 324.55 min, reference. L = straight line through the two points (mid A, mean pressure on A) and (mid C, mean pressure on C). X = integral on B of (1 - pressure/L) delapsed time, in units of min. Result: -1.3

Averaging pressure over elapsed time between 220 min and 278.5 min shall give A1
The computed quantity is 433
